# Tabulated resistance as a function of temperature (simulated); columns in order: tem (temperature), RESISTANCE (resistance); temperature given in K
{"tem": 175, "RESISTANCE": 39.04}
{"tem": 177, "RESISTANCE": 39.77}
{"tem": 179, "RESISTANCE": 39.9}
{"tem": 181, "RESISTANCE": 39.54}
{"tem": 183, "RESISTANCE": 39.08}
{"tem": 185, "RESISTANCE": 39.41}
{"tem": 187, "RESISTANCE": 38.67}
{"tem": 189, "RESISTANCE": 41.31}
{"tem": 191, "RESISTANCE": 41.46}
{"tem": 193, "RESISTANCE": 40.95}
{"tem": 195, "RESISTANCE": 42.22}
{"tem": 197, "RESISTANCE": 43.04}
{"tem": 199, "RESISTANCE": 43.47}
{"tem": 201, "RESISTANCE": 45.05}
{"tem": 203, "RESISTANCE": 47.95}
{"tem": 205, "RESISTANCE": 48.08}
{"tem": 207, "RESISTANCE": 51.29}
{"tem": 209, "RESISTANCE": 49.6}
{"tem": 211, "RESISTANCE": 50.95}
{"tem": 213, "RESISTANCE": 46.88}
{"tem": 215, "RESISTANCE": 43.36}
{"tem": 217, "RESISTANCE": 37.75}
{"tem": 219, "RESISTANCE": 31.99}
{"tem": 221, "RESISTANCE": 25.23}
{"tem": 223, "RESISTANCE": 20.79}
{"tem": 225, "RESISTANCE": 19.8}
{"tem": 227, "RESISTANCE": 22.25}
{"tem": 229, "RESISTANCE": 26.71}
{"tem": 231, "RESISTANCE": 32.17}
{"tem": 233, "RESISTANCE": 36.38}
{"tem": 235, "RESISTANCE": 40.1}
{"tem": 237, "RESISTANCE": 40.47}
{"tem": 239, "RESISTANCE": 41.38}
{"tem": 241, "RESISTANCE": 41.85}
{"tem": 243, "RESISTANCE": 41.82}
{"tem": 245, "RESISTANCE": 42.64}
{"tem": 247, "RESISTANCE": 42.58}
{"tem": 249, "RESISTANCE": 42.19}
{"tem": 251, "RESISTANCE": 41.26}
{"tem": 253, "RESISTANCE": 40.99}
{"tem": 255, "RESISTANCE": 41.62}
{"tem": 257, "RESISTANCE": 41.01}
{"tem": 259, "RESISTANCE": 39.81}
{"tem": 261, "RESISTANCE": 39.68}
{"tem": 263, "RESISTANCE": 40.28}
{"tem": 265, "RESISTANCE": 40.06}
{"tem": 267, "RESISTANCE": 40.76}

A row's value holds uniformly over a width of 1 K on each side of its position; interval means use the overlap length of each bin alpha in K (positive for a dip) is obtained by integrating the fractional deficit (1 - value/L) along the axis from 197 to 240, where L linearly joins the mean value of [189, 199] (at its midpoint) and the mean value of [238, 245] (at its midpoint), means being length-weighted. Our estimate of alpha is 3.7 K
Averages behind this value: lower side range 42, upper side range 41.8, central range 38.3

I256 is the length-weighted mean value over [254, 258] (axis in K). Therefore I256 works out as 41.3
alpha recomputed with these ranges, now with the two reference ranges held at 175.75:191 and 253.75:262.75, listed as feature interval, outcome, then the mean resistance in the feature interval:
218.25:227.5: 3.7 K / 23.9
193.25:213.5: -3.4 K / 46.6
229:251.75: 0.4 K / 39.7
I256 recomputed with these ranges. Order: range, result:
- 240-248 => 42.2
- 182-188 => 39.1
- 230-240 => 38.1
